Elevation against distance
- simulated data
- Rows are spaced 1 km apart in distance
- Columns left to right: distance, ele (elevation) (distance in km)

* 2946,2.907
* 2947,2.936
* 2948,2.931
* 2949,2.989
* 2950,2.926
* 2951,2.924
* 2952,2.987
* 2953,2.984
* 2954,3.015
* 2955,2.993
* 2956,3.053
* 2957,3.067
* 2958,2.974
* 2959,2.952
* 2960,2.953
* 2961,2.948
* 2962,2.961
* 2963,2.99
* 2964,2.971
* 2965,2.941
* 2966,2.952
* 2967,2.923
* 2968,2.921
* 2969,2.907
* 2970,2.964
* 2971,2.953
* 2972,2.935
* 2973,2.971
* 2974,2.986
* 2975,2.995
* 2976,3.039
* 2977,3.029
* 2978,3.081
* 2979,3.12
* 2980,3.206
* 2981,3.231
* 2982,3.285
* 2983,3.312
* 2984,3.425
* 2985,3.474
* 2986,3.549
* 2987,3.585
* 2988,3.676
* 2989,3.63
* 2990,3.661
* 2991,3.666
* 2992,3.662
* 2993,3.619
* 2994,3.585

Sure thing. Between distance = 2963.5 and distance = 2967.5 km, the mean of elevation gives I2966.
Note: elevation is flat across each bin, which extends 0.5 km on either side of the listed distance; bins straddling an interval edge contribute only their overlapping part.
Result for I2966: 2.95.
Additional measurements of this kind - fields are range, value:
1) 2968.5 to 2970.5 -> 2.94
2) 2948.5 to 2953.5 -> 2.96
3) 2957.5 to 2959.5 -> 2.96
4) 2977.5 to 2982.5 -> 3.18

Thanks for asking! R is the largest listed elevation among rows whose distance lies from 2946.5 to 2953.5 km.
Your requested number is 2.989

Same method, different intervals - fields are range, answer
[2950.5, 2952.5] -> 2.987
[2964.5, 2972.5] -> 2.964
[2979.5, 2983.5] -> 3.312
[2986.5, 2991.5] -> 3.676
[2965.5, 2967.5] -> 2.952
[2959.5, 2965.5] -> 2.99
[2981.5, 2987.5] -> 3.585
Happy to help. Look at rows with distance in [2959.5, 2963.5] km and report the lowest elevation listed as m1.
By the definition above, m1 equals 2.948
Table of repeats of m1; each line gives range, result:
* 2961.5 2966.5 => 2.941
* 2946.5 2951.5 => 2.924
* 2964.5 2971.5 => 2.907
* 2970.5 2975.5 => 2.935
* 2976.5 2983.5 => 3.029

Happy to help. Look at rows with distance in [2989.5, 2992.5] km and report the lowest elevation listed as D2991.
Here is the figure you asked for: 3.661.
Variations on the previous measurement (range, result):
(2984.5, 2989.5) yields 3.474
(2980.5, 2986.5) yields 3.231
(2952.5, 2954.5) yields 2.984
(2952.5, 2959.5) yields 2.952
